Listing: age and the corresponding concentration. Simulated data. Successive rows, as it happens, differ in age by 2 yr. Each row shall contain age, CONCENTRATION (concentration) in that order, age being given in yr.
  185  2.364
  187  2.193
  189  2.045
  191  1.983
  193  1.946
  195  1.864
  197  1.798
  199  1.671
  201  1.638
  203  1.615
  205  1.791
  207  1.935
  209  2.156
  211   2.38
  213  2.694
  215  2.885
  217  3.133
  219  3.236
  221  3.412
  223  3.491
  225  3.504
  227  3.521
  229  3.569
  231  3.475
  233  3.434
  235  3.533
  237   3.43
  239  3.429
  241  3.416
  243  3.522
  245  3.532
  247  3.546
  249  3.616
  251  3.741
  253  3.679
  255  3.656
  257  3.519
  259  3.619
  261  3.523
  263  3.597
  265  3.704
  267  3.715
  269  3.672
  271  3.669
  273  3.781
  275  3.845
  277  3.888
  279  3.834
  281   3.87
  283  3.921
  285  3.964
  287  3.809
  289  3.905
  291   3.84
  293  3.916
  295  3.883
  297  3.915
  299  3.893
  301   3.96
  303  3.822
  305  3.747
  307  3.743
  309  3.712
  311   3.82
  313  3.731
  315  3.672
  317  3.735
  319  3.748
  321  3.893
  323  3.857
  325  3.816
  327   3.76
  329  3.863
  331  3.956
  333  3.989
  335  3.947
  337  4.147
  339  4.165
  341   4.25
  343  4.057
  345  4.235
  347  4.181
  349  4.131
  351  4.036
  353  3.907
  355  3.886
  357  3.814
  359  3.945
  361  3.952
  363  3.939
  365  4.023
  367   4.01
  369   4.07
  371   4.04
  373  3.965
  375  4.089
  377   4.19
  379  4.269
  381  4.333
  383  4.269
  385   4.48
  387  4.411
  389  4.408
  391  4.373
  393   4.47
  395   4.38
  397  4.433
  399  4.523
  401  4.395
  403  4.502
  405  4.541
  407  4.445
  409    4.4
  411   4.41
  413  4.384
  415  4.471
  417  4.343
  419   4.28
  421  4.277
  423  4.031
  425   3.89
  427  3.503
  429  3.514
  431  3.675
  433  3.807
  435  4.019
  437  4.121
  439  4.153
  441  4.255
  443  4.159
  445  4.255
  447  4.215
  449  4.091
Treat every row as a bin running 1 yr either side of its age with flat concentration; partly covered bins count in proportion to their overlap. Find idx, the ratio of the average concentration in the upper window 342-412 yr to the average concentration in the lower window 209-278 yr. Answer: 1.2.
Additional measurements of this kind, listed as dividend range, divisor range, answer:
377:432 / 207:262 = 1.28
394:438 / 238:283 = 1.15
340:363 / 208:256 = 1.21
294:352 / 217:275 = 1.10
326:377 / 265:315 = 1.05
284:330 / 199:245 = 1.30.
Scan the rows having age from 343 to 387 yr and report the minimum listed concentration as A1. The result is 3.814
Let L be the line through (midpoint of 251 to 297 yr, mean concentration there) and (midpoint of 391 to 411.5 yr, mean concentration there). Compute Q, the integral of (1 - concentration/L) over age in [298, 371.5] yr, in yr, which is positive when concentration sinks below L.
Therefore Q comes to 2.9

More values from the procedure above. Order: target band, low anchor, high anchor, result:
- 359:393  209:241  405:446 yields -2.3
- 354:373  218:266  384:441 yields 0.3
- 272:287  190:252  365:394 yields -2.2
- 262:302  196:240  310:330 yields -4.8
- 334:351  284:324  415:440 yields -1.1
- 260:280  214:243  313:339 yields -0.7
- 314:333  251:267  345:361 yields 0.3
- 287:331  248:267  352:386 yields 0.1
